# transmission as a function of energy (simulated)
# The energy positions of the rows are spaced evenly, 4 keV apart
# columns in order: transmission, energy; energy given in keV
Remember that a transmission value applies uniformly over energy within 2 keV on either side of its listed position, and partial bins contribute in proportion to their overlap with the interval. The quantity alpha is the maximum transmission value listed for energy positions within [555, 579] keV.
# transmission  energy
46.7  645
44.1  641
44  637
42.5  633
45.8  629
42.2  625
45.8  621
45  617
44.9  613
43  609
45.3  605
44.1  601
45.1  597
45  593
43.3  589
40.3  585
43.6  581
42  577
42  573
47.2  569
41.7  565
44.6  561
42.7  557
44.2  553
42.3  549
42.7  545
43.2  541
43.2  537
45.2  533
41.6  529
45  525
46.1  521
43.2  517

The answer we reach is 47.2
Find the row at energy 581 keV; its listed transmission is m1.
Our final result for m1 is 43.6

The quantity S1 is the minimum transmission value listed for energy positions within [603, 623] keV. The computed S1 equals 43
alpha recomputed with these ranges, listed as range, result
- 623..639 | 45.8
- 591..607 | 45.3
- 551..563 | 44.6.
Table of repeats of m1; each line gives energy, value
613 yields 44.9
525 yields 45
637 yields 44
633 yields 42.5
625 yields 42.2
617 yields 45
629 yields 45.8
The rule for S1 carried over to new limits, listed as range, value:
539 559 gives 42.3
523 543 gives 41.6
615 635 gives 42.2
